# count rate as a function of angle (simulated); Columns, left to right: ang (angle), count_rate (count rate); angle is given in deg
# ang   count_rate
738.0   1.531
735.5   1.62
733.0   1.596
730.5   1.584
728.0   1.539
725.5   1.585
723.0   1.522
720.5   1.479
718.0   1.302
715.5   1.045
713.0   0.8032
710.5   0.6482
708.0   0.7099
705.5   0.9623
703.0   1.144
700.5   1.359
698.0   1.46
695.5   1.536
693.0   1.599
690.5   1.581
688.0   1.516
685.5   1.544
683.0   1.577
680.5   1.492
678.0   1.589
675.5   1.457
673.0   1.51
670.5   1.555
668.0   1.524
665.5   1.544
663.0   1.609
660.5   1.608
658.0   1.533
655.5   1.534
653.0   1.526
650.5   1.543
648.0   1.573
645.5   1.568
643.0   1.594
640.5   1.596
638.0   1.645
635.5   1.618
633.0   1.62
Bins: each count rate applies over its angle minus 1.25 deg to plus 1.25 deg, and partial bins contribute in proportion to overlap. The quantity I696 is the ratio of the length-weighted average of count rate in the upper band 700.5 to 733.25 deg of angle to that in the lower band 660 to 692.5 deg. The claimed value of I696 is 0.8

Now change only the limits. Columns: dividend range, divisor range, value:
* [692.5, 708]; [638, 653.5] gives 0.81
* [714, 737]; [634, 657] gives 0.93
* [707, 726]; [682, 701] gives 0.74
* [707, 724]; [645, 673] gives 0.69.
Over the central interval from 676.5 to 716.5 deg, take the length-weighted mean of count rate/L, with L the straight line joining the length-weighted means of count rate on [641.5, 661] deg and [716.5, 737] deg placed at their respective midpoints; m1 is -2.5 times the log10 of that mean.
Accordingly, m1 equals 0.19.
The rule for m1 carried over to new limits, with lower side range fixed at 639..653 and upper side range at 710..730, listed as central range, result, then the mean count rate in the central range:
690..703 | -0.07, 1.47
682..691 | -0.10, 1.55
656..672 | -0.04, 1.56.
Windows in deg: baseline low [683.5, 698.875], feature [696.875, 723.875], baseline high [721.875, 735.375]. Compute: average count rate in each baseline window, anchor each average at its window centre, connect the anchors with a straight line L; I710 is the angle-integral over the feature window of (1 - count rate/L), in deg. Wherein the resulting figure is 7.5 deg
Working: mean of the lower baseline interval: 1.54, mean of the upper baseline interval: 1.57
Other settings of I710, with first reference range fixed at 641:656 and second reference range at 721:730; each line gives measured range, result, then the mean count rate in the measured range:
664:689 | 0.4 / 1.53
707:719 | 5.0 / 0.897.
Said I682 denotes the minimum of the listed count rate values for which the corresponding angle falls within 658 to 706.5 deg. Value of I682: 0.9623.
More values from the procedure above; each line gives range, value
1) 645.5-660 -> 1.526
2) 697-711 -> 0.6482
